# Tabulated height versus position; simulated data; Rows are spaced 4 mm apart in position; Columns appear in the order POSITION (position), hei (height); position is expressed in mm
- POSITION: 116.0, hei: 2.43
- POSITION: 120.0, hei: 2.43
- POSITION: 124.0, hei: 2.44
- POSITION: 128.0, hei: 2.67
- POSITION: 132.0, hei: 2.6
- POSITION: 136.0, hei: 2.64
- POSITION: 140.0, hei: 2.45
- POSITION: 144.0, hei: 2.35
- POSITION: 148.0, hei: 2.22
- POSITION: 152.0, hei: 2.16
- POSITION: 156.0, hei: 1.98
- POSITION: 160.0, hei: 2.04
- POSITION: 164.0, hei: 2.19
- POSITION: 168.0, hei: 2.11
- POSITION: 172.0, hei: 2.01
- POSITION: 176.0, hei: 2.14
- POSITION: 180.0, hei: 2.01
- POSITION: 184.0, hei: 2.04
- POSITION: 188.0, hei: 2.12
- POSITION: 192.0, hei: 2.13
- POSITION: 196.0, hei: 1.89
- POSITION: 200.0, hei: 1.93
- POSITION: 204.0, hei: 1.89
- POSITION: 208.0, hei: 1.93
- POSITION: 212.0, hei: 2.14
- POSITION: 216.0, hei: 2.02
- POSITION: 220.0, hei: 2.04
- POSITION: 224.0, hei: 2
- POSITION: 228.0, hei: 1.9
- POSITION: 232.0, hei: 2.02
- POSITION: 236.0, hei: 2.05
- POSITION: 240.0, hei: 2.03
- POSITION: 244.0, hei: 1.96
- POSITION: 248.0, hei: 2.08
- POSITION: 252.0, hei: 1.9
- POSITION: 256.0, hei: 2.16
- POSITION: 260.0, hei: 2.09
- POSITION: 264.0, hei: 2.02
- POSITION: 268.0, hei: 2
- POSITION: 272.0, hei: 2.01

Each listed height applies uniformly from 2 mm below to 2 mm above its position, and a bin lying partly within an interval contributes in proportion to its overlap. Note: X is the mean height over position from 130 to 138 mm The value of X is 2.62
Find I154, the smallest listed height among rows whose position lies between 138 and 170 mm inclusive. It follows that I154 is 1.98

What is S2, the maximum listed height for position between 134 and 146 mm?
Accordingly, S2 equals 2.64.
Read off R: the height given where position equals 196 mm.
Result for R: 1.89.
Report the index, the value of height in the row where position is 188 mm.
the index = 2.12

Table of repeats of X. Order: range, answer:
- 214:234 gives 2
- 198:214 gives 1.97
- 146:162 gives 2.1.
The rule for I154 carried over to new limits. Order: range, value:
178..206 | 1.89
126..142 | 2.45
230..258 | 1.9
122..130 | 2.44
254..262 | 2.09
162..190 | 2.01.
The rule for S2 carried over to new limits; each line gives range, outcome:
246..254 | 2.08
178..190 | 2.12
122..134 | 2.67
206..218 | 2.14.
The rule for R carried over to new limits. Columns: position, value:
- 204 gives 1.89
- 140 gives 2.45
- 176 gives 2.14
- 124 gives 2.44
